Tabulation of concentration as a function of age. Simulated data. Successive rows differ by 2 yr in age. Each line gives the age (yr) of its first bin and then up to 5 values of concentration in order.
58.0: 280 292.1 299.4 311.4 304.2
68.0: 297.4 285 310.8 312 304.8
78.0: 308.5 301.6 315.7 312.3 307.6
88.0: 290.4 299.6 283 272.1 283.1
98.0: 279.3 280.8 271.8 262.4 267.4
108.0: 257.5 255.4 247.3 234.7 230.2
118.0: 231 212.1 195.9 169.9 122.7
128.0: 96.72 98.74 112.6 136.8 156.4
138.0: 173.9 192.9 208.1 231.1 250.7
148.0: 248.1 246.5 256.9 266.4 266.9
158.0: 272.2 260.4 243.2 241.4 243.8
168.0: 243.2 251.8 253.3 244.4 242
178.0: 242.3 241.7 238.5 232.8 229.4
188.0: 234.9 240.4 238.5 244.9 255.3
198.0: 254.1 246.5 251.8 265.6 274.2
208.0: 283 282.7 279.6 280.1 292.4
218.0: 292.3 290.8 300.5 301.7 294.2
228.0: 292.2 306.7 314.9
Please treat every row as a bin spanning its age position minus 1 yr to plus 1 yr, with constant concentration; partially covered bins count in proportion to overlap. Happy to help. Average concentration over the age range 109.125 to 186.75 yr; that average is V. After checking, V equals 218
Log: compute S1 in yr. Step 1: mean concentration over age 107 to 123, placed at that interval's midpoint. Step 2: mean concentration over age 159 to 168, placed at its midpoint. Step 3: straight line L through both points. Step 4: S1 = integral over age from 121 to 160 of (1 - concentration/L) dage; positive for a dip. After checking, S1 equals 7.2 yr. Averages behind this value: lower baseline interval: 233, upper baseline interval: 247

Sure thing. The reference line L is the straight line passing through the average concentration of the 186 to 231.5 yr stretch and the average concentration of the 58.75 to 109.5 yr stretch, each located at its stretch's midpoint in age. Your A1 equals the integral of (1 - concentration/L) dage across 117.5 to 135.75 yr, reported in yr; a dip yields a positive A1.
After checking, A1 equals 8.6 yr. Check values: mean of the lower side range 292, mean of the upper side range 272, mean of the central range 151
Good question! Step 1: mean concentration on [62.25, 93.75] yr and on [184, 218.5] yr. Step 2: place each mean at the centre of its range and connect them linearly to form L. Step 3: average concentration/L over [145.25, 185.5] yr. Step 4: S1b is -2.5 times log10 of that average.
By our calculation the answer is 0.10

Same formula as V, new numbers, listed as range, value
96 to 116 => 261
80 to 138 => 232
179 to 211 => 251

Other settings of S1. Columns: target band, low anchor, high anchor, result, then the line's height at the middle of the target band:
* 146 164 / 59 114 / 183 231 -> 1.4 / 278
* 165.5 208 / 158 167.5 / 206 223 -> 3.1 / 267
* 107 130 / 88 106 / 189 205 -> 6.1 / 273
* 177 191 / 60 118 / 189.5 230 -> 2.0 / 276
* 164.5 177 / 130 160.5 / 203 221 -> -0.3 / 240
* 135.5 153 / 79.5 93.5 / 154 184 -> 2.9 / 264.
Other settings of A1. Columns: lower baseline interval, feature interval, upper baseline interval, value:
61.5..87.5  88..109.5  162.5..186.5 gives 1.1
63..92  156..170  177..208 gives 0.5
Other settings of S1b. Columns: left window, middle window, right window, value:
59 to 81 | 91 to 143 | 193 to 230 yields 0.354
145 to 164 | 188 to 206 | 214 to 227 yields 0.125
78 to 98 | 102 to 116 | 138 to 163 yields 0.100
